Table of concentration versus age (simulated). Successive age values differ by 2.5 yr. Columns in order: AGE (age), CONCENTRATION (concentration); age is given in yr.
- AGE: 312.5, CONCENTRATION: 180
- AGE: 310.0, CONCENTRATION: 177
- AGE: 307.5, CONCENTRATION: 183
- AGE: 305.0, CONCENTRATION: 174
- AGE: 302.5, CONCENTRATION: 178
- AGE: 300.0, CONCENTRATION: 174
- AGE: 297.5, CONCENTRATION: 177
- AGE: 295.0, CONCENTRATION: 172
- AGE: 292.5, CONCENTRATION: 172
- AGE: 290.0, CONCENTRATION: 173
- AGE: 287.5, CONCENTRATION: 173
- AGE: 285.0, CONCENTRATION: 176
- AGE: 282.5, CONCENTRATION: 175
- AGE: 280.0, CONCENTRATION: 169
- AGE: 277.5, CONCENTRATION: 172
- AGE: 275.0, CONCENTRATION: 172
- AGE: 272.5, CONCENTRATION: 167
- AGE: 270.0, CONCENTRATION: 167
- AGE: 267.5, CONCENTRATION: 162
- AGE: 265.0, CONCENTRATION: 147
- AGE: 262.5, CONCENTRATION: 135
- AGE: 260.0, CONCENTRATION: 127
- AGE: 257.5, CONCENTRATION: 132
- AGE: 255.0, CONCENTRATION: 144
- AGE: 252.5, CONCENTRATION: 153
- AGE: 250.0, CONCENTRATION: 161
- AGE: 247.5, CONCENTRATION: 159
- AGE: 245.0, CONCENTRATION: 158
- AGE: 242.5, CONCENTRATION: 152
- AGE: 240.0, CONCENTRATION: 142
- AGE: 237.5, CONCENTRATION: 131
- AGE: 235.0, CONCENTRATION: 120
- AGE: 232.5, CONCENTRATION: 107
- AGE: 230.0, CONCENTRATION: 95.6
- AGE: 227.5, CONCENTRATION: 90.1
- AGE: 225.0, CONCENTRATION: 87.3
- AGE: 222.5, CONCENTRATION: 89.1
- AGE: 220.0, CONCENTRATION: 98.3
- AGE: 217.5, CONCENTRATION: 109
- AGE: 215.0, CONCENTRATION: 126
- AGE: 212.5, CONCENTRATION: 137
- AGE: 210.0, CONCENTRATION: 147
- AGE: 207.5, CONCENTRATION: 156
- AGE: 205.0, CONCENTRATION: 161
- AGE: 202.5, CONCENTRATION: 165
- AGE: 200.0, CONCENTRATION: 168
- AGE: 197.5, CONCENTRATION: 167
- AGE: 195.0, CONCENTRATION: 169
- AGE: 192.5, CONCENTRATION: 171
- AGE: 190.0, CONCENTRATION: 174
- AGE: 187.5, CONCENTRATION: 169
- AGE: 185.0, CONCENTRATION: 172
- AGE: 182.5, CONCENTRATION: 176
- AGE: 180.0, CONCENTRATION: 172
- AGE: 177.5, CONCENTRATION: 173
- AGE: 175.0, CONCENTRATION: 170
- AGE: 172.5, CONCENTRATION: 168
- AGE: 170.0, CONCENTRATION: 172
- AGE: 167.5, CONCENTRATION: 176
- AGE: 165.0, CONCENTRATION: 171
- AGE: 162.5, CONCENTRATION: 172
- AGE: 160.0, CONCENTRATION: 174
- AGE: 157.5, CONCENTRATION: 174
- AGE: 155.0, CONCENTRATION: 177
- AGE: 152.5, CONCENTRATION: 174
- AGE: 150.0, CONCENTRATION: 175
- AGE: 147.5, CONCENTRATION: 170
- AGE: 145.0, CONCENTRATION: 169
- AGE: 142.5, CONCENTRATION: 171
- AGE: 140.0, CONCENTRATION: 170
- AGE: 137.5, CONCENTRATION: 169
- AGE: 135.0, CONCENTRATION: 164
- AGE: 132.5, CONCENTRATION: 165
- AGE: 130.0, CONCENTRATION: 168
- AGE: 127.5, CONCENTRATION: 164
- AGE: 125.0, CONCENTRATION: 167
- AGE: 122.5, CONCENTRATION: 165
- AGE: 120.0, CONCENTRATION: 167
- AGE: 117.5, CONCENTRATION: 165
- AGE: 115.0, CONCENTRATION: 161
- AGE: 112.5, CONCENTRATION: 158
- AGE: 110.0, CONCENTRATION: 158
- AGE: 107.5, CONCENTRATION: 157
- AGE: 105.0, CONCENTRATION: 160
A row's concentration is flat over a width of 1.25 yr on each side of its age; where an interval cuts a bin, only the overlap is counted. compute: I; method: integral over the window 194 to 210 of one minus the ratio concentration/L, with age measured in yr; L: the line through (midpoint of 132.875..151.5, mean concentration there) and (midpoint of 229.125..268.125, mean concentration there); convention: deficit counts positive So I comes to -1.1 yr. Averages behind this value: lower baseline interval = 170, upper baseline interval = 139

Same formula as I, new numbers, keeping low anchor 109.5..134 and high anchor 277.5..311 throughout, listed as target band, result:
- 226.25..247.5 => 5.6 yr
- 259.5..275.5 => 1.7 yr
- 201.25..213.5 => 1.1 yr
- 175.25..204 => -0.4 yr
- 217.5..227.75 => 4.6 yr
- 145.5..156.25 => -0.5 yr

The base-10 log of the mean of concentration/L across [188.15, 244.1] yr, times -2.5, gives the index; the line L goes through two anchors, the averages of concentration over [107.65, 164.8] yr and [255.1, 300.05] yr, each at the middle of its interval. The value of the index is 0.22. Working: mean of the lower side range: 168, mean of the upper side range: 163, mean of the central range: 135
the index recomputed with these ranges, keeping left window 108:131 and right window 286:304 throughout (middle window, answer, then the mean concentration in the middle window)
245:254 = 0.09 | 157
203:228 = 0.35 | 122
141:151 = -0.04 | 171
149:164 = -0.05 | 174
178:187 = -0.04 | 173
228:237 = 0.49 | 108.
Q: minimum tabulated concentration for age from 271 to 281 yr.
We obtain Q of 167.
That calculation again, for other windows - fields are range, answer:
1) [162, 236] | 87.3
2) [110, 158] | 158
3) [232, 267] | 107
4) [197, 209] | 156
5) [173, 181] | 170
